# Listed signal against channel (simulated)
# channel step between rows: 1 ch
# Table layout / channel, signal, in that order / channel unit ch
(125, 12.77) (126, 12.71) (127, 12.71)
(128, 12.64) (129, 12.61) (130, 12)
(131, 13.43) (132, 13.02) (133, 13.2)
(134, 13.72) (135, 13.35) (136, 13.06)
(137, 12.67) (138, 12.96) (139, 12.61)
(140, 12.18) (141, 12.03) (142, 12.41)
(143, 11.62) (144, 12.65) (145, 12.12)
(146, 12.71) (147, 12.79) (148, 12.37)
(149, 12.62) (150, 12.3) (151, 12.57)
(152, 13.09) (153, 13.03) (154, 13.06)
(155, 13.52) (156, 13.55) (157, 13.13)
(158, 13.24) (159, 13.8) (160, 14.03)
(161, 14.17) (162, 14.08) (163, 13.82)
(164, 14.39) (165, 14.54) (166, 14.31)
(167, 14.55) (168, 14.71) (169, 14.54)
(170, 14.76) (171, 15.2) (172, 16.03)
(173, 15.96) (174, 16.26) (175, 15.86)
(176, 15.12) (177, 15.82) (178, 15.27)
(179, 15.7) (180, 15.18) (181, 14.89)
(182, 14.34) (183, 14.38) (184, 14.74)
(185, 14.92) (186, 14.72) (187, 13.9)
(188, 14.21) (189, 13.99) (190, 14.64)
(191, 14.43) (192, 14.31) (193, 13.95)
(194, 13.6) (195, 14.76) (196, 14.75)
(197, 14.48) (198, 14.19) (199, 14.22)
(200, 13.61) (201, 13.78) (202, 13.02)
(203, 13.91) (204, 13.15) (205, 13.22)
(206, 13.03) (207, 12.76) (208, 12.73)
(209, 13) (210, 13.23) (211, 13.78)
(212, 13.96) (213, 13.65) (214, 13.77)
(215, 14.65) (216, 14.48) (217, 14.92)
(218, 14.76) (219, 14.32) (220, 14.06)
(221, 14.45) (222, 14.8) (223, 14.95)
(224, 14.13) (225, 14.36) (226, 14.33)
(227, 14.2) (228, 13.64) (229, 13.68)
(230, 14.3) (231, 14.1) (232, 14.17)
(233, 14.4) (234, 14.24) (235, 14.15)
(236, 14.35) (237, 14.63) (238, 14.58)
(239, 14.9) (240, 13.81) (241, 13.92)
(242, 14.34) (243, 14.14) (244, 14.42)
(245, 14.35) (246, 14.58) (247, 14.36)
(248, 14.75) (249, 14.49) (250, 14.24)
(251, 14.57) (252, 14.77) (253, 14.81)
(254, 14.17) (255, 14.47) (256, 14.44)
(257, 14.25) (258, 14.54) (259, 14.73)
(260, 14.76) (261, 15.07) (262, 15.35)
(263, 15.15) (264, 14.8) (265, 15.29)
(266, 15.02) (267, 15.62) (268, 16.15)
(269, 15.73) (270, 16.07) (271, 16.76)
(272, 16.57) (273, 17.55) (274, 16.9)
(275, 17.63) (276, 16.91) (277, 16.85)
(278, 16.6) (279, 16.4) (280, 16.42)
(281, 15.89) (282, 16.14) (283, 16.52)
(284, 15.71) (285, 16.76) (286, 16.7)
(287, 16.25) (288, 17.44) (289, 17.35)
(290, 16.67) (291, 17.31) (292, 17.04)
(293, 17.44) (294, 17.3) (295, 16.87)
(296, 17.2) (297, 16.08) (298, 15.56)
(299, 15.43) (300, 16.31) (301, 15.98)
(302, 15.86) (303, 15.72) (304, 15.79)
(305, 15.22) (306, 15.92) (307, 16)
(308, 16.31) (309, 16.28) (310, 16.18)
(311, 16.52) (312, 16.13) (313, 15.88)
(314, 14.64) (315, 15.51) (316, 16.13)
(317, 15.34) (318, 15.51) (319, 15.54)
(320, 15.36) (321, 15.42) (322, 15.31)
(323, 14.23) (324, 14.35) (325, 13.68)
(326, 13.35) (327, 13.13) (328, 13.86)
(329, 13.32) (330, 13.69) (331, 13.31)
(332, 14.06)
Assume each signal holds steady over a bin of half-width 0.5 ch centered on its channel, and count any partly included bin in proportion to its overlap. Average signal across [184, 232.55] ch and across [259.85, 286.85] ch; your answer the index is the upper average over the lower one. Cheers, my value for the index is 1.1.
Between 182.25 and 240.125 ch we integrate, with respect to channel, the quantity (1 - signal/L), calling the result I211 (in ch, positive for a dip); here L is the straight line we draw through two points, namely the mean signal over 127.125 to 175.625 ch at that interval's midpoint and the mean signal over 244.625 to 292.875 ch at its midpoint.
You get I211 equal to 2.1 ch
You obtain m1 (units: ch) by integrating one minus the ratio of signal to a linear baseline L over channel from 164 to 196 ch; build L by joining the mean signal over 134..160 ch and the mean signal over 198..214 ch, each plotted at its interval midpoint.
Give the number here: -4.0 ch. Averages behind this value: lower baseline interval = 12.8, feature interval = 14.8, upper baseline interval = 13.4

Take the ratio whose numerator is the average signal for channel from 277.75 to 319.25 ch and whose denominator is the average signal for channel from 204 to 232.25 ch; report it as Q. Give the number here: 1.2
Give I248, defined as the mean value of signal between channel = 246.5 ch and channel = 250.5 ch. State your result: 14.5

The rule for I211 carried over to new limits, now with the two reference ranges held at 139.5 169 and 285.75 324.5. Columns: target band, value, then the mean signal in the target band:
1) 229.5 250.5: 0.70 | 14.3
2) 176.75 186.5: -0.87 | 15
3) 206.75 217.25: 0.44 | 13.7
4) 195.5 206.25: 0.25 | 13.8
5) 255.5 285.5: -0.93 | 15.9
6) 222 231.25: 0.23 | 14.2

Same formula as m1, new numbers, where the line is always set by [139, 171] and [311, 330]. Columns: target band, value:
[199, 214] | 0.4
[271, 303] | -4.6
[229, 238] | -0.1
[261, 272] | -1.0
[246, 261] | -0.3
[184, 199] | -0.8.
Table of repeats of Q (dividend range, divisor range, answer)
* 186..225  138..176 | 1.03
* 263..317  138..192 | 1.16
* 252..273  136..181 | 1.10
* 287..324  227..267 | 1.11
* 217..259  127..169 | 1.09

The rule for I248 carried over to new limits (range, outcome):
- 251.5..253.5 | 14.8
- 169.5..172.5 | 15.3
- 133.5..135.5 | 13.5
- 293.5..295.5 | 17.1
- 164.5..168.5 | 14.5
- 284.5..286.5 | 16.7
